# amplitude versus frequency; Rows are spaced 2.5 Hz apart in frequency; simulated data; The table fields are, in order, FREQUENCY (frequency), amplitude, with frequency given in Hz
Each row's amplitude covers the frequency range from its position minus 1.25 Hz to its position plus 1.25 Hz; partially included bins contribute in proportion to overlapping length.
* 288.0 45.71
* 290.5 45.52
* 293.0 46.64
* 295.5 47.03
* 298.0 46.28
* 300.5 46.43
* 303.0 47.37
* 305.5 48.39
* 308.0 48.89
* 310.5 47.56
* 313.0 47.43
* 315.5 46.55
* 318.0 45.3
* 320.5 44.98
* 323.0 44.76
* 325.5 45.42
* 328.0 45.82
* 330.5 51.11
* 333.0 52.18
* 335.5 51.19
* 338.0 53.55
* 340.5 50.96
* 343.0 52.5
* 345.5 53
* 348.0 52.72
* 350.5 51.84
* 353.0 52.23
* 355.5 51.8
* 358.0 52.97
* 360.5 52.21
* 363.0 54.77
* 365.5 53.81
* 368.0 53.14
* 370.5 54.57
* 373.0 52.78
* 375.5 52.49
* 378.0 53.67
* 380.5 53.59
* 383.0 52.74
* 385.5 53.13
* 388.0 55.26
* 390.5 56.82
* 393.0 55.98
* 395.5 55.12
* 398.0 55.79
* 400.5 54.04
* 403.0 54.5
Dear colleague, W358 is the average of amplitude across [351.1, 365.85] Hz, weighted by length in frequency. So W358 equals 52.9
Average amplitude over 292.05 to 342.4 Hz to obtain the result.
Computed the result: 48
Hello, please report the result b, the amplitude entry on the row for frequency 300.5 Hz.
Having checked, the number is 46.43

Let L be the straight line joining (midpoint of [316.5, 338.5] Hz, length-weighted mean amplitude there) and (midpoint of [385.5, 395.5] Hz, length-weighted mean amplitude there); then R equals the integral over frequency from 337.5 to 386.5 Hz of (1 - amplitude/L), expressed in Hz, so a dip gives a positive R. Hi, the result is -0.8 Hz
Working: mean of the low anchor 48.1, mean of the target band 52.9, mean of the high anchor 55.5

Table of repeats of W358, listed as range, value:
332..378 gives 52.7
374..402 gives 54.4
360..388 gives 53.5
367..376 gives 53.3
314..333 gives 46.7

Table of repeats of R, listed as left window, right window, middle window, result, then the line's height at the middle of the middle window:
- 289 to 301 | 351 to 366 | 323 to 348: 0.0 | 50.5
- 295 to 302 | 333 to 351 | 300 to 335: 1.2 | 49.1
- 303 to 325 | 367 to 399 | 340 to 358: -0.6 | 50.5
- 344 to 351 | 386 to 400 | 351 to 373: 0.2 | 53.5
